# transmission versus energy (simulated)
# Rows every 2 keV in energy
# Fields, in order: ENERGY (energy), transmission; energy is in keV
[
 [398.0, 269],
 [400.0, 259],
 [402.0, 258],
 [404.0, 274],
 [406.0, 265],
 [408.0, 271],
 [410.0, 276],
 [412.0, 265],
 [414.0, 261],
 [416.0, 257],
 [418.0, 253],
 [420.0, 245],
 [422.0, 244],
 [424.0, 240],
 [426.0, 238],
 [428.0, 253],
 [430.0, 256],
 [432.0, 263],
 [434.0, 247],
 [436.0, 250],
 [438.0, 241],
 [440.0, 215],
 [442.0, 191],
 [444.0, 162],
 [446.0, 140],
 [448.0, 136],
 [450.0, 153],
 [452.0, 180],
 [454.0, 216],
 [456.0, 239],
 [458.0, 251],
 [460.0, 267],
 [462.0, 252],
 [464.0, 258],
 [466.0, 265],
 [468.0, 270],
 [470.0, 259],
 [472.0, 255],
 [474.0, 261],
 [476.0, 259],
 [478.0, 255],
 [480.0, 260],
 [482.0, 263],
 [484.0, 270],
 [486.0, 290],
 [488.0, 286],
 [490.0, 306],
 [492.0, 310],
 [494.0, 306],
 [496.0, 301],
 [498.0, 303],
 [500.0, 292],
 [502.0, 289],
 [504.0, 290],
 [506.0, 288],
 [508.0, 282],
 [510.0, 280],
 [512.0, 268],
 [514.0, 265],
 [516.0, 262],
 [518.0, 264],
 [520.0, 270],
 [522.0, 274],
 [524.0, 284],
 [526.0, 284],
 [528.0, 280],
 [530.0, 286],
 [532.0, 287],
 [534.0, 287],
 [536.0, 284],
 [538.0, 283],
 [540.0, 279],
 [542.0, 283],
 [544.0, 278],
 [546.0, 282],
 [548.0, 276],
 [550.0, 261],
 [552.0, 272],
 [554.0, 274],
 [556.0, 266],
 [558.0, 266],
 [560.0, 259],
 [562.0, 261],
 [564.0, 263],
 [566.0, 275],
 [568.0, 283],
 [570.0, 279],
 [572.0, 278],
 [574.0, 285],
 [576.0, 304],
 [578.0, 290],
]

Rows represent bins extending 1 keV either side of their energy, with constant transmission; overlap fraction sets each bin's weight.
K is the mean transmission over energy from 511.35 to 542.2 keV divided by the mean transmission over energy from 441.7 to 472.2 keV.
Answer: 1.27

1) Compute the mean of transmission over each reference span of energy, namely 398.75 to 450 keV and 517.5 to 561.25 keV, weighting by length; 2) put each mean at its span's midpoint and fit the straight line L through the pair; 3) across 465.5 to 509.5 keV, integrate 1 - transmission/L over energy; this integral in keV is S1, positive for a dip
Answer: -3.65 keV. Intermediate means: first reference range 237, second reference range 276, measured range 280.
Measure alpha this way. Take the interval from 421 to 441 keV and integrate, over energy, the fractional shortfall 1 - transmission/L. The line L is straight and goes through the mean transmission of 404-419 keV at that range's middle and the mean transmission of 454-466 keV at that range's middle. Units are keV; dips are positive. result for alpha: 1.13 keV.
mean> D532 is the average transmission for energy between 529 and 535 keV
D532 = 287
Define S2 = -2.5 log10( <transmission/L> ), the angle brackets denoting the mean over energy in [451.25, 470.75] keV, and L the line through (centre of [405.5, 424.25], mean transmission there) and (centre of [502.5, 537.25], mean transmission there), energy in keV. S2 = 0.09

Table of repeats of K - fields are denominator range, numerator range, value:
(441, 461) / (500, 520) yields 1.43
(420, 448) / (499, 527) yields 1.24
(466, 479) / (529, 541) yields 1.09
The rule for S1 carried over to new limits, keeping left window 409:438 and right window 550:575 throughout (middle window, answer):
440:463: 5.13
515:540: -1.13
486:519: -2.98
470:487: -0.23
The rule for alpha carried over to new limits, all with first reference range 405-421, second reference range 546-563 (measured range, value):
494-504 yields -1.2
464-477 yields 0.1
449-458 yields 2.1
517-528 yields -0.4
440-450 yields 3.8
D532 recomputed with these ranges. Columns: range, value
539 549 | 280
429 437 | 254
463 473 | 261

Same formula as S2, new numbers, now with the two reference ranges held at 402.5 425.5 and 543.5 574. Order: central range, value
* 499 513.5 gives -0.06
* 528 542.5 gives -0.06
